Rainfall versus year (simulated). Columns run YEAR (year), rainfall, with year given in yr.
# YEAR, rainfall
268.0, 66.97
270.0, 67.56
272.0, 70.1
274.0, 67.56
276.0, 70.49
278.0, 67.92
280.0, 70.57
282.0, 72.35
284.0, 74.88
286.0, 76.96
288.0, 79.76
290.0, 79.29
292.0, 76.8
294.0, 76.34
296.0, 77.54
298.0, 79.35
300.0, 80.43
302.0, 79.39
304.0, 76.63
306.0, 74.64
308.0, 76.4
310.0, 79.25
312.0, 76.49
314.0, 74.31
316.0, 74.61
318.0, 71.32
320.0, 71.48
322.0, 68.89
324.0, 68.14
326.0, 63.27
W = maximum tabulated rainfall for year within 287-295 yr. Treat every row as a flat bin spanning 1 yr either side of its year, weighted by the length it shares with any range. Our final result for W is 79.76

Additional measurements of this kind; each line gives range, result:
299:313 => 80.43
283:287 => 76.96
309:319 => 79.25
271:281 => 70.57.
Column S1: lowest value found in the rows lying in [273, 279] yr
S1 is 67.56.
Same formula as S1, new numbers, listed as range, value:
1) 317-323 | 68.89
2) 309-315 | 74.31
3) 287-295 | 76.34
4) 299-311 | 74.64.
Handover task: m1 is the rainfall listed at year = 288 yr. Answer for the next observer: 79.76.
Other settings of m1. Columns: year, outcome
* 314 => 74.31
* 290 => 79.29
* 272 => 70.1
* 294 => 76.34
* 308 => 76.4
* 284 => 74.88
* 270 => 67.56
